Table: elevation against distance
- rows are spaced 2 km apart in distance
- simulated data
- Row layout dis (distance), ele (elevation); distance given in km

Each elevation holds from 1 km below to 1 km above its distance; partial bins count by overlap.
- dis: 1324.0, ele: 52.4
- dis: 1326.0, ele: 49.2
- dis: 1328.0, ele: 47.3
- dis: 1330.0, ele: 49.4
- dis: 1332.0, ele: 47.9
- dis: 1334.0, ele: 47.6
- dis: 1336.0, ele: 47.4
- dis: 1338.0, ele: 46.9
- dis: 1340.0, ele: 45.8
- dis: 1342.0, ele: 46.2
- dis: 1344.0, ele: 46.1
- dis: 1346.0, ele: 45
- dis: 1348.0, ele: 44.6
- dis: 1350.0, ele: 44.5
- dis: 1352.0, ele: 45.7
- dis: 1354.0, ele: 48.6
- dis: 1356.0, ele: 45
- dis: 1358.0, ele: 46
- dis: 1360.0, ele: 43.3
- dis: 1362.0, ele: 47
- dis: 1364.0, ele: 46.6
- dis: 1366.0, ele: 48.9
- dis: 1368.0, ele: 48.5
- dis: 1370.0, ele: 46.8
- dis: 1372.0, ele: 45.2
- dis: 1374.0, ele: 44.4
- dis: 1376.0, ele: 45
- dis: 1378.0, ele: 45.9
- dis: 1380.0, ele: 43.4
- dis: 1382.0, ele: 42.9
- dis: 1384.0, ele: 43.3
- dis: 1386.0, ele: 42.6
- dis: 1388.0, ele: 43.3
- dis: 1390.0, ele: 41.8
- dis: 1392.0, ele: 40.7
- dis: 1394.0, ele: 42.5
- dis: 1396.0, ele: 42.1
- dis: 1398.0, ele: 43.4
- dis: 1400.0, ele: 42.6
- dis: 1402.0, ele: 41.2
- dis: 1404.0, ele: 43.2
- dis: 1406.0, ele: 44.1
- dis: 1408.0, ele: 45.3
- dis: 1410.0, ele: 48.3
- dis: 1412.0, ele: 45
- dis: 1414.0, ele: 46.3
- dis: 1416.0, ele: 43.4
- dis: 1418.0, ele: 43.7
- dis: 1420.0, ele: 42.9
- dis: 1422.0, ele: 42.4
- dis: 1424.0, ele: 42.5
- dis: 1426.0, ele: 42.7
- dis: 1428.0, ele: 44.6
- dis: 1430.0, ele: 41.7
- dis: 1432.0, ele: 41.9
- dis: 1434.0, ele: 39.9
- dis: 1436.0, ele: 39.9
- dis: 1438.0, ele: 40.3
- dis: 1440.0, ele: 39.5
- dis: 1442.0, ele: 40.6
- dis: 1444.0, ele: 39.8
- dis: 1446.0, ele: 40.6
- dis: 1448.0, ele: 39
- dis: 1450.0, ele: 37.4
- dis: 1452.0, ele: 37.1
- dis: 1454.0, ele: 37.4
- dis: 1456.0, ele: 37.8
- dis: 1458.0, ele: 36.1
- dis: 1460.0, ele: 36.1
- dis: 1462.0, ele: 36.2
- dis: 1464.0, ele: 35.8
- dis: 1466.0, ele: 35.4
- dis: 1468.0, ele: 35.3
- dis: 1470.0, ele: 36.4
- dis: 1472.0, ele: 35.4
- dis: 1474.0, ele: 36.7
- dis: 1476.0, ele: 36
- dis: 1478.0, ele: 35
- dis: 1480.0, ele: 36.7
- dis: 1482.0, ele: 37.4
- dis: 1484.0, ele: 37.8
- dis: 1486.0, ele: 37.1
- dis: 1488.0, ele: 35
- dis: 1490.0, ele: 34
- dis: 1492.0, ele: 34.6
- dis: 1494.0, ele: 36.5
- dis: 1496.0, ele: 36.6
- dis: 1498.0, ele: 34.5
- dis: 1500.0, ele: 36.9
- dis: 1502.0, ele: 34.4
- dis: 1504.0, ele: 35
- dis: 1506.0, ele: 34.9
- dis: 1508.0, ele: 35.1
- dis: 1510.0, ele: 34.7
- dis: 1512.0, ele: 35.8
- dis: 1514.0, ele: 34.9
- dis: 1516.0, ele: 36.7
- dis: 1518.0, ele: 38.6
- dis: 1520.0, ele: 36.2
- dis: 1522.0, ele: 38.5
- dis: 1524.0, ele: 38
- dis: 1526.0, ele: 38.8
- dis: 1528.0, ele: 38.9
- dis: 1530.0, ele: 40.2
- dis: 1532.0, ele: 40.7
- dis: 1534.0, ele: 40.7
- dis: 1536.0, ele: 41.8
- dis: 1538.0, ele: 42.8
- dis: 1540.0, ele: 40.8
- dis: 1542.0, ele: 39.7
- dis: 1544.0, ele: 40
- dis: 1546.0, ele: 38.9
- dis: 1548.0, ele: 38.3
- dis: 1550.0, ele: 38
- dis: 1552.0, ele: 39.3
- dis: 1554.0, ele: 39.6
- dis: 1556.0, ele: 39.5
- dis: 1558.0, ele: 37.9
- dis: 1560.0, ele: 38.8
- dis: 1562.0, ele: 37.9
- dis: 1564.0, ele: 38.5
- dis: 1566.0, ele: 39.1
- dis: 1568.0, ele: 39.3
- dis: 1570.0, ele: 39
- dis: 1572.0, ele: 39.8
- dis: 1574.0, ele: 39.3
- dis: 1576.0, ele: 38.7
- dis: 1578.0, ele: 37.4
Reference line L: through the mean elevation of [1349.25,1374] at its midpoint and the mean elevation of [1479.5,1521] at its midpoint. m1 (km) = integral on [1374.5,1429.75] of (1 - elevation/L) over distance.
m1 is -0.4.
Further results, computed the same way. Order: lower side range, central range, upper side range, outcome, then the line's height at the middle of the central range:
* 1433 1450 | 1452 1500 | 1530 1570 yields 4.36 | 39.7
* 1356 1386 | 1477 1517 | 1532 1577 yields 5.47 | 41.3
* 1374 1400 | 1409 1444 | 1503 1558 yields -0.65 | 41.8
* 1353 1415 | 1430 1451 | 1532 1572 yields 1.43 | 42.9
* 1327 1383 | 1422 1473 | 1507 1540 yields 3.71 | 41.9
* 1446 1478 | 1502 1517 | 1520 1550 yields 1.31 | 38.6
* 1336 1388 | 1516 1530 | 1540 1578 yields 0.69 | 40.2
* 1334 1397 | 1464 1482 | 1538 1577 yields 2.51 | 41.8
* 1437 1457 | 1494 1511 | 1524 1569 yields 1.70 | 39.3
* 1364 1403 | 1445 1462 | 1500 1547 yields 1.42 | 41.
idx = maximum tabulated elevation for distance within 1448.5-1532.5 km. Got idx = 40.7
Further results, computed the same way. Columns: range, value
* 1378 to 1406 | 45.9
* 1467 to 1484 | 37.8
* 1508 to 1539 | 42.8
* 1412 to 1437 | 46.3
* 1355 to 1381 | 48.9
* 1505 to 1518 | 38.6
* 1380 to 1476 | 48.3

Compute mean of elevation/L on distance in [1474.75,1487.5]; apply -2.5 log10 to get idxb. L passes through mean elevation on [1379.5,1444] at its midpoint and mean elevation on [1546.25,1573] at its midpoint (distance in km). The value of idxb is 0.12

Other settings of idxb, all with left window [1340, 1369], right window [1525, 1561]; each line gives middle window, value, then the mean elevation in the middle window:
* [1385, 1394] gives 0.070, 42.1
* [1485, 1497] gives 0.165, 35.6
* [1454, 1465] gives 0.167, 36.5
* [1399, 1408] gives 0.035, 43.1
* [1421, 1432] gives 0.025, 42.7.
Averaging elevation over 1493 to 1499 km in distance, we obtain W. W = 35.9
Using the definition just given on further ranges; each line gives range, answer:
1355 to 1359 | 45.5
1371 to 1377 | 44.9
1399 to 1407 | 42.8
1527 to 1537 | 40.5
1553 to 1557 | 39.5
